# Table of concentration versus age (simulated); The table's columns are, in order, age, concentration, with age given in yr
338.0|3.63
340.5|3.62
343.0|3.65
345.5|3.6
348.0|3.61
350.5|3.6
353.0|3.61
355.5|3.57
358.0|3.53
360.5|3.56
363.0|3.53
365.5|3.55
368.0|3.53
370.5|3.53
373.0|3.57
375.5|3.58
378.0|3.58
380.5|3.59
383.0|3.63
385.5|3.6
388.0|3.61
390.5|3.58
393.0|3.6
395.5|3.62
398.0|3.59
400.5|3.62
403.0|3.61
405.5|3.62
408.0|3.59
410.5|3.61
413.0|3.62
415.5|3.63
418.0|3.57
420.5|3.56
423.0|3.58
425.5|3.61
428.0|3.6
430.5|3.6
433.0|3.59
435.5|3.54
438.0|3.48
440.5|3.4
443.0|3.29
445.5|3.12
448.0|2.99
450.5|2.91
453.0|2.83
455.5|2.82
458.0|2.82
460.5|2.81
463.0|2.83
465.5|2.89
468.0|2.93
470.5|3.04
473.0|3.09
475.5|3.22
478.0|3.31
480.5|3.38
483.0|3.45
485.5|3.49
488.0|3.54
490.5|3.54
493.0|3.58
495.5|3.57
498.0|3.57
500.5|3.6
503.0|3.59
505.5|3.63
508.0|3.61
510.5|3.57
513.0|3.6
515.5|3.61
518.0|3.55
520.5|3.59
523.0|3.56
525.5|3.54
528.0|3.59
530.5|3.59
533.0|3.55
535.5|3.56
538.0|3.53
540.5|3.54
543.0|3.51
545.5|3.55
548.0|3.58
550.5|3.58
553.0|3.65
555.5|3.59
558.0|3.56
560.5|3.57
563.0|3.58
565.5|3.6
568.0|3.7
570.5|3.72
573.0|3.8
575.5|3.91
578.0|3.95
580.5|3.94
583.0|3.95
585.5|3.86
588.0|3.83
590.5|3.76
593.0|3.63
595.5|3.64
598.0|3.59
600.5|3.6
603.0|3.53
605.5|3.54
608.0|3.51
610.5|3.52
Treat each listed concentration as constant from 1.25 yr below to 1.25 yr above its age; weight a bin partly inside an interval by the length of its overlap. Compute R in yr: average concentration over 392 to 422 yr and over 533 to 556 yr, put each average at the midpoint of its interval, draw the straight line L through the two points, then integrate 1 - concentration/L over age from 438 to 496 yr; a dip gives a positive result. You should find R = 6.7 yr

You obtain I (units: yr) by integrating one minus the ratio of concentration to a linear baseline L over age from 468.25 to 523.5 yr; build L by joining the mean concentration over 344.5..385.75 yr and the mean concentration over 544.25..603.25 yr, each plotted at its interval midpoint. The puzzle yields 2.7 yr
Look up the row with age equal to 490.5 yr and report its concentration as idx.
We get 3.54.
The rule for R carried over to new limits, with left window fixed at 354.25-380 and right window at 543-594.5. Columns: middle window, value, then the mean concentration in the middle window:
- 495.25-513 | 0.32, 3.59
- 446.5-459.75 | 2.72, 2.88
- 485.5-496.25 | 0.30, 3.55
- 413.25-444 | 0.51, 3.54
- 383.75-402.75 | -0.16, 3.6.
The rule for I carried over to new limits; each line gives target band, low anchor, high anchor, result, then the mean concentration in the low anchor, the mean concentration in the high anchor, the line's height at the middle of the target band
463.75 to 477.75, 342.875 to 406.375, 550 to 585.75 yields 2.3 yr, 3.59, 3.73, 3.66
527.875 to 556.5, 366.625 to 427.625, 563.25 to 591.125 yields 1.5 yr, 3.59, 3.81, 3.77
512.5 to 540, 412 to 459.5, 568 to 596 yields 0.5 yr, 3.34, 3.82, 3.64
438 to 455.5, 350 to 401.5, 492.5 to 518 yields 2.4 yr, 3.58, 3.59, 3.59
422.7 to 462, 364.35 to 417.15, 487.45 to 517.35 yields 3.8 yr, 3.59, 3.58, 3.59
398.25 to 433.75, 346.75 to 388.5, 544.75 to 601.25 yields 0.0 yr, 3.57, 3.7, 3.61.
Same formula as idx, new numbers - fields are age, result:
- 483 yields 3.45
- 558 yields 3.56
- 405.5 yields 3.62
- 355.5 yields 3.57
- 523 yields 3.56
